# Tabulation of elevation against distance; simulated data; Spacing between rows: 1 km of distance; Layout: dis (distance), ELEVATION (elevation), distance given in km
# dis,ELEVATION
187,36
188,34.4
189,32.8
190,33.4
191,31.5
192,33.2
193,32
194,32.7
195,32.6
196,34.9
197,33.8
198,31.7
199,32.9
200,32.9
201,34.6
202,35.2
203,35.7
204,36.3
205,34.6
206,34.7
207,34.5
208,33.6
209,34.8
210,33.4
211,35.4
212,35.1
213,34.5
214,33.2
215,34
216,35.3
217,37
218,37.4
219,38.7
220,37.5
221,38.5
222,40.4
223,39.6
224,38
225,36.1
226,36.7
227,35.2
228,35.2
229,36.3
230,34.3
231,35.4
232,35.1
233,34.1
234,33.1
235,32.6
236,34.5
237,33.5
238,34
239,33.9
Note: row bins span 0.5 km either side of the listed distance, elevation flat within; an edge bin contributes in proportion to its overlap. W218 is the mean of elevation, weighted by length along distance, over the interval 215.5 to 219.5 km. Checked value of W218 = 37.1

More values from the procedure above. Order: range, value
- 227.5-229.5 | 35.8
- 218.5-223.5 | 38.9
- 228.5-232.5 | 35.3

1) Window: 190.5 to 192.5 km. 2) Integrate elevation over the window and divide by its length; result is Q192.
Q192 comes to 32.4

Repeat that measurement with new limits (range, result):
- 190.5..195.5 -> 32.4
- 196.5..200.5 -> 32.8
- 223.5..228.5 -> 36.2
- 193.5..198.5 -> 33.1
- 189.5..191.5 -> 32.5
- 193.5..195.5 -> 32.7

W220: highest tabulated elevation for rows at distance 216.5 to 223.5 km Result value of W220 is 40.4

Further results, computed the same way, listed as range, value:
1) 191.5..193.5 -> 33.2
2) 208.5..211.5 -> 35.4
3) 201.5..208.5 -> 36.3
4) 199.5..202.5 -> 35.2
